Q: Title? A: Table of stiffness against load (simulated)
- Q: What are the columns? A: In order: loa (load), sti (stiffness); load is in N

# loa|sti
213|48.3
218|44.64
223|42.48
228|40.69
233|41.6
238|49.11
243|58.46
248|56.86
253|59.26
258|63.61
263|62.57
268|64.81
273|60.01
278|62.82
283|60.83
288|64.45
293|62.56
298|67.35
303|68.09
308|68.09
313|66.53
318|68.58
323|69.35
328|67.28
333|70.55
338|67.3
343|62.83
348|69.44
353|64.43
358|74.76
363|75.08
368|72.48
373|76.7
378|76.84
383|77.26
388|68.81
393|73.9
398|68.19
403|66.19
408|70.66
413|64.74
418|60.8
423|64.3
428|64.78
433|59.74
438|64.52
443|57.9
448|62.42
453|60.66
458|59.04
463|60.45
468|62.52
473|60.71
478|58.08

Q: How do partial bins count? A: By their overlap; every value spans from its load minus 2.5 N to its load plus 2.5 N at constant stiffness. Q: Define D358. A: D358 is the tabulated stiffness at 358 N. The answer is 74.76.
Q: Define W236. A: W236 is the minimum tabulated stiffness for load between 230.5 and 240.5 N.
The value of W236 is 41.6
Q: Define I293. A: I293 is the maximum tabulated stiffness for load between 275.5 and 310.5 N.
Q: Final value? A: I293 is 68.09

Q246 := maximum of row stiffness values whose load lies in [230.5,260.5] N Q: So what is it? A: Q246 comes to 63.61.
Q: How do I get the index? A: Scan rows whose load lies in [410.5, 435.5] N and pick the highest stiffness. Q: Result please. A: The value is 64.78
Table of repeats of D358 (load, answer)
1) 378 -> 76.84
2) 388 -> 68.81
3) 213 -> 48.3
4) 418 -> 60.8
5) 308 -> 68.09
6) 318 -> 68.58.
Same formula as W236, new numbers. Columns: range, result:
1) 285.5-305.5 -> 62.56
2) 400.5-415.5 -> 64.74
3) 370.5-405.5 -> 66.19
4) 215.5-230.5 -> 40.69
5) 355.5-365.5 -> 74.76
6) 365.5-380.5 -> 72.48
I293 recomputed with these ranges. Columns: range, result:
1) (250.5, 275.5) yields 64.81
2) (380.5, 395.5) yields 77.26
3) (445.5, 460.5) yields 62.42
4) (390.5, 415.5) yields 73.9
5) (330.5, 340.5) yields 70.55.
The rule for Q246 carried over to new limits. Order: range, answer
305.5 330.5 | 69.35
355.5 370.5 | 75.08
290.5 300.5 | 67.35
